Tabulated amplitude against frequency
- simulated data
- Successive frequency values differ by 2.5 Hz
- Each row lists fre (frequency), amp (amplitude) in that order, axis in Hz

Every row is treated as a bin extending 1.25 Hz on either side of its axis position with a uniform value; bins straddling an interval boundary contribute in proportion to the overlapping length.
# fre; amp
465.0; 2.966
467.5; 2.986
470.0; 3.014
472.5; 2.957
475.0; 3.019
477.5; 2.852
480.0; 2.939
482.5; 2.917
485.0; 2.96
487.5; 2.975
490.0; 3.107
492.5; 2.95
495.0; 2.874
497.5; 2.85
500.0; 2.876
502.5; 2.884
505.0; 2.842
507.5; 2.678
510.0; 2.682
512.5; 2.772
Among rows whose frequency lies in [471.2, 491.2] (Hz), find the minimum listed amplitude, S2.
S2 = 2.852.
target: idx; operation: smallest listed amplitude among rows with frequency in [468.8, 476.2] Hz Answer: 2.957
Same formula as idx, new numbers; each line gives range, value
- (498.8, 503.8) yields 2.876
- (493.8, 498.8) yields 2.85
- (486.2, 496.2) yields 2.874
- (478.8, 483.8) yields 2.917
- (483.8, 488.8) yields 2.96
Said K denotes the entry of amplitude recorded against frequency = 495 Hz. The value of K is 2.874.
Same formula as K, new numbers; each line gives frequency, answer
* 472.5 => 2.957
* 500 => 2.876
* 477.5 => 2.852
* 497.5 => 2.85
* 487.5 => 2.975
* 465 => 2.966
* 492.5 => 2.95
